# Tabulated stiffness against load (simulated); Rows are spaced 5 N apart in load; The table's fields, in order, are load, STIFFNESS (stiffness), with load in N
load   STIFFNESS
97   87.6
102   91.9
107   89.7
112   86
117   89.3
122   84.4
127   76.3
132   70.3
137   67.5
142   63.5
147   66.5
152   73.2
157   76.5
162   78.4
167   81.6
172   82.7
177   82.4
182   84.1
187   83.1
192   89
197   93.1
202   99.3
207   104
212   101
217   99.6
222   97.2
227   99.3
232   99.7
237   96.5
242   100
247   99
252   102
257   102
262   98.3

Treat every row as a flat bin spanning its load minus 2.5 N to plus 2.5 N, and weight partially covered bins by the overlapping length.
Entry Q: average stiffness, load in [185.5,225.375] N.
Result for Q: 96.2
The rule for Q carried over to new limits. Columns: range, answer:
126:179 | 74.3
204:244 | 99.7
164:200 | 85.2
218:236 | 98.6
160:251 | 93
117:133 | 79.5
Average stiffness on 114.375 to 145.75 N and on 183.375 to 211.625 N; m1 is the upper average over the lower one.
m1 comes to 1.25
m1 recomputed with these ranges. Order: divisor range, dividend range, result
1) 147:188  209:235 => 1.25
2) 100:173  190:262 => 1.26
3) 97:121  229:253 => 1.12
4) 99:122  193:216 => 1.11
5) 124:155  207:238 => 1.42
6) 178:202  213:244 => 1.12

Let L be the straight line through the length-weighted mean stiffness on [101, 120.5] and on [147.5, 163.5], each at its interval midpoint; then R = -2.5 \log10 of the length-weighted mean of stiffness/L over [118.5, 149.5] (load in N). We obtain 0.14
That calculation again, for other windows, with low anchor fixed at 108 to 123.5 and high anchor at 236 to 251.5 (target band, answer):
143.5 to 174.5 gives 0.20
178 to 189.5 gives 0.12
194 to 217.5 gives -0.04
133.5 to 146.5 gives 0.33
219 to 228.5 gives -0.01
